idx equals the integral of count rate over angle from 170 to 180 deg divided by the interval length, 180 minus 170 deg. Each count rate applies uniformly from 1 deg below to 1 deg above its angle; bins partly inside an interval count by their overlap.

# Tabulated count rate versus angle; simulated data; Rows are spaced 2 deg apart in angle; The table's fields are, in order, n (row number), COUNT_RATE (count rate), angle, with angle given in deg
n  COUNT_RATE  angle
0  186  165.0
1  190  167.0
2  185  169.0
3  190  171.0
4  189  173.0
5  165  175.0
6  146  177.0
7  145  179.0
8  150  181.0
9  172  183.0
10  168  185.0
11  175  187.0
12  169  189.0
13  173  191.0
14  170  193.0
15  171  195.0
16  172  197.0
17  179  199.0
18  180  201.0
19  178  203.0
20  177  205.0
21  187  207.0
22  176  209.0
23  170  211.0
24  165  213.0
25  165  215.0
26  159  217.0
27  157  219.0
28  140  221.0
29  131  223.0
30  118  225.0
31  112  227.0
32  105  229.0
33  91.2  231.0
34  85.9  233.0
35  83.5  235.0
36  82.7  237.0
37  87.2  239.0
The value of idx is 167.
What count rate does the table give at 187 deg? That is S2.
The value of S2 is 175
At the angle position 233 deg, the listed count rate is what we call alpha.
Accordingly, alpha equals 85.9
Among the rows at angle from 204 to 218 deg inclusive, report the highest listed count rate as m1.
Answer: 187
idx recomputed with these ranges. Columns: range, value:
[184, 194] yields 171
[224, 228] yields 115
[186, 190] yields 172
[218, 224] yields 143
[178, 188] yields 162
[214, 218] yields 162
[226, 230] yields 108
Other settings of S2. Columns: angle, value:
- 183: 172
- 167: 190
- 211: 170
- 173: 189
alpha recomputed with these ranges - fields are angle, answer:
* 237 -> 82.7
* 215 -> 165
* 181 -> 150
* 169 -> 185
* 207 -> 187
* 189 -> 169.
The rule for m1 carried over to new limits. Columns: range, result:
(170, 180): 190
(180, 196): 175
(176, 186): 172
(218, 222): 157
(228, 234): 105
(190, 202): 180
